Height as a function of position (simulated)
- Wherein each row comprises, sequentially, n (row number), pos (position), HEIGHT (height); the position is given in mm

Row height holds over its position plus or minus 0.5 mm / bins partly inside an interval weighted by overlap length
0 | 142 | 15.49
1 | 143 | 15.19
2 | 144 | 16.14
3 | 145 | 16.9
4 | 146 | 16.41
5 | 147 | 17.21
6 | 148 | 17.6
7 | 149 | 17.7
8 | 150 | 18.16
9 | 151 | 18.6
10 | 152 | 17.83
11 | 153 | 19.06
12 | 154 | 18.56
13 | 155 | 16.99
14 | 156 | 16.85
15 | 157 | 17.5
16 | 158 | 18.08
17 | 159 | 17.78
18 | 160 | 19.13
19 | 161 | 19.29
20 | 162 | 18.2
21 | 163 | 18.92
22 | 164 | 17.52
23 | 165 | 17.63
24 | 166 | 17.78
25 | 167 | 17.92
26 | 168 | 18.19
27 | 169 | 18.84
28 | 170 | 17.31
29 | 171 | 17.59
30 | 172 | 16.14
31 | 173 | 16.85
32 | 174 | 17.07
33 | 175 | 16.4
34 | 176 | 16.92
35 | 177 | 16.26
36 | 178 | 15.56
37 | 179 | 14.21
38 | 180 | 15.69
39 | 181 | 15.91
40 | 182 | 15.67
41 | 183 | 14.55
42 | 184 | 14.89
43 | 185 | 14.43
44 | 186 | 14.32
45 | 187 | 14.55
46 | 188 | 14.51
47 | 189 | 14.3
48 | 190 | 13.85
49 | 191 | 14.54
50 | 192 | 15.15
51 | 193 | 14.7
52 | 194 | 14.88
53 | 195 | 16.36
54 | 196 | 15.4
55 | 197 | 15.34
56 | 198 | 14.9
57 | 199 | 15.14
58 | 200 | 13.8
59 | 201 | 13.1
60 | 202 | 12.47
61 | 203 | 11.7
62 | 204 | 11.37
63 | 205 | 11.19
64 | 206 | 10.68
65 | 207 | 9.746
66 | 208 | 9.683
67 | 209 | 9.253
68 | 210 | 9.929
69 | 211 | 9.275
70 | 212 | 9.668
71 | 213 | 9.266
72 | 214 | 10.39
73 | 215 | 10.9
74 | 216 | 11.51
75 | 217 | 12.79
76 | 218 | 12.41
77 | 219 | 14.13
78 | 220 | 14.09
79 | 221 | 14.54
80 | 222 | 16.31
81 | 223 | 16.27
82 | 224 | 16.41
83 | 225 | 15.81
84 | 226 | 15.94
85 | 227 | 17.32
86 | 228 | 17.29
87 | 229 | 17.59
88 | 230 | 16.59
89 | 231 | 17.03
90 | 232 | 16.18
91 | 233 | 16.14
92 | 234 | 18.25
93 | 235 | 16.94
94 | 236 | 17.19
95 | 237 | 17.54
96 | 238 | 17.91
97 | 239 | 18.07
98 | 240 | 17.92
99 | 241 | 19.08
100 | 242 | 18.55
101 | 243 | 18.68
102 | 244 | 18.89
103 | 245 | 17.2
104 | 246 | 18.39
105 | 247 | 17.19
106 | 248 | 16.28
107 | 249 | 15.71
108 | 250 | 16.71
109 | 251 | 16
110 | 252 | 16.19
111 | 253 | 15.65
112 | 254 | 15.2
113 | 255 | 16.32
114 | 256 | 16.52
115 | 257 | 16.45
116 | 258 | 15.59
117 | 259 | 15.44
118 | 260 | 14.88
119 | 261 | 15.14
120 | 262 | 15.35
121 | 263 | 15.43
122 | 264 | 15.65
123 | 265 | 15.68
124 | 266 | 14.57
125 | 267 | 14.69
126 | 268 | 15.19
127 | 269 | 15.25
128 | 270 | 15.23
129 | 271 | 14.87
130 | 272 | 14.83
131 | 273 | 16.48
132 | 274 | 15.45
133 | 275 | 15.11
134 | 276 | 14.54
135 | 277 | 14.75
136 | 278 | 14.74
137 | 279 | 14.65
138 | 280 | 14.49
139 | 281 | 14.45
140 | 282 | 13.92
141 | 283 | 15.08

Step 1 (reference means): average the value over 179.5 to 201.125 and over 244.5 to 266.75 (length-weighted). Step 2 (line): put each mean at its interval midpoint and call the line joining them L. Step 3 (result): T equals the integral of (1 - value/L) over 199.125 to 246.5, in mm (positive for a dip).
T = 2.6 mm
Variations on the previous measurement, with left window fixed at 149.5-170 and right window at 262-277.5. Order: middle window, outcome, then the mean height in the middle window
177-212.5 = 7.7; 13.5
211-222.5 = 3.0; 12.2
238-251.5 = -1.5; 17.6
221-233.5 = -0.1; 16.5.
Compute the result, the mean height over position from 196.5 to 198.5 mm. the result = 15.1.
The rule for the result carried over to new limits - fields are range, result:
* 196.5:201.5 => 14.5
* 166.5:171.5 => 18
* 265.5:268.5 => 14.8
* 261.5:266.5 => 15.3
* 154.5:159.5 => 17.4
